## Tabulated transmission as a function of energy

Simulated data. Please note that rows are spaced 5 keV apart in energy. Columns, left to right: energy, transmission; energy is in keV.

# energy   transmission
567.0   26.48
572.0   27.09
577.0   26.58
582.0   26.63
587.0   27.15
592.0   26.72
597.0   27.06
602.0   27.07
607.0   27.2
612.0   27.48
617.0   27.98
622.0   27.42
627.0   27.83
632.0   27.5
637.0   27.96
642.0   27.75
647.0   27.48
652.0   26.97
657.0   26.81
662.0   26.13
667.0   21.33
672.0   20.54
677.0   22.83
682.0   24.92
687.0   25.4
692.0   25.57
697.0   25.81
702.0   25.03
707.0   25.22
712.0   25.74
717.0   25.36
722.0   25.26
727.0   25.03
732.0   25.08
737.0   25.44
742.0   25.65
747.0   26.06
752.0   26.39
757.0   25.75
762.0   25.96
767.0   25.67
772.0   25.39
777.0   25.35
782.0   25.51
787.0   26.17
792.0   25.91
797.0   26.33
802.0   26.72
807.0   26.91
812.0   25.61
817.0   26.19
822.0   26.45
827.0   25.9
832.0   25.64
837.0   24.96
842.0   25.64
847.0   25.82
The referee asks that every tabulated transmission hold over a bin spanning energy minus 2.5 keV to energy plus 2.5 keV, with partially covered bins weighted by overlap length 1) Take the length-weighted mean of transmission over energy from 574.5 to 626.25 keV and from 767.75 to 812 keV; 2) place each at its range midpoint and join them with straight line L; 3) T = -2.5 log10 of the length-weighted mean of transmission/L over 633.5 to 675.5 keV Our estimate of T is 0.05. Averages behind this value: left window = 27.2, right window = 26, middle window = 25.6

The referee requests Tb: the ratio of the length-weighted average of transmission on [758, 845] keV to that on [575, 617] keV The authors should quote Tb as 1.0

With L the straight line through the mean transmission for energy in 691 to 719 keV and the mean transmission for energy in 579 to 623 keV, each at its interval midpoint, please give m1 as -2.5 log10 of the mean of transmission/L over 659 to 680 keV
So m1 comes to 0.14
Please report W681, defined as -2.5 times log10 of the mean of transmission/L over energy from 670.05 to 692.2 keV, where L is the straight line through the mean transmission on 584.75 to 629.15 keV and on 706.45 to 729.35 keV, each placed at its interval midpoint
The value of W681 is 0.10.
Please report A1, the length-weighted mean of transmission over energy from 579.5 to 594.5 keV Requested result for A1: 26.8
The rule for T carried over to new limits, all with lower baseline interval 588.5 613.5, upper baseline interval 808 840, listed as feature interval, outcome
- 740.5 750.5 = 0.01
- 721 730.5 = 0.05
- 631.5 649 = -0.03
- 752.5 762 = 0.01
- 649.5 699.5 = 0.09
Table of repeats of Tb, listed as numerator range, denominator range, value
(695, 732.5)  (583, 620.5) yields 0.93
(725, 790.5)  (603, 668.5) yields 0.95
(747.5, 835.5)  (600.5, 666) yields 0.95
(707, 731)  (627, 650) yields 0.91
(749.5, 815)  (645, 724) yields 1.04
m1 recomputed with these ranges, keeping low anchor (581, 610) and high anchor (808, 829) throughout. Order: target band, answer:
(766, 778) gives 0.03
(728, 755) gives 0.03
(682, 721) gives 0.05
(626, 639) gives -0.04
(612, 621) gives -0.03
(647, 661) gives -0.01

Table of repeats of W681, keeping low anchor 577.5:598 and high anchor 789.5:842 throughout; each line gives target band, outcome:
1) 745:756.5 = 0.01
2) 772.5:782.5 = 0.03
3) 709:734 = 0.05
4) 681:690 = 0.05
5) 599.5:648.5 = -0.03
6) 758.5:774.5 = 0.02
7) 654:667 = 0.05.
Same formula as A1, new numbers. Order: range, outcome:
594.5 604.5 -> 27.1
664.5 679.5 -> 21.6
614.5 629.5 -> 27.7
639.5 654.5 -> 27.4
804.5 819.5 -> 26.2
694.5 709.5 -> 25.4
